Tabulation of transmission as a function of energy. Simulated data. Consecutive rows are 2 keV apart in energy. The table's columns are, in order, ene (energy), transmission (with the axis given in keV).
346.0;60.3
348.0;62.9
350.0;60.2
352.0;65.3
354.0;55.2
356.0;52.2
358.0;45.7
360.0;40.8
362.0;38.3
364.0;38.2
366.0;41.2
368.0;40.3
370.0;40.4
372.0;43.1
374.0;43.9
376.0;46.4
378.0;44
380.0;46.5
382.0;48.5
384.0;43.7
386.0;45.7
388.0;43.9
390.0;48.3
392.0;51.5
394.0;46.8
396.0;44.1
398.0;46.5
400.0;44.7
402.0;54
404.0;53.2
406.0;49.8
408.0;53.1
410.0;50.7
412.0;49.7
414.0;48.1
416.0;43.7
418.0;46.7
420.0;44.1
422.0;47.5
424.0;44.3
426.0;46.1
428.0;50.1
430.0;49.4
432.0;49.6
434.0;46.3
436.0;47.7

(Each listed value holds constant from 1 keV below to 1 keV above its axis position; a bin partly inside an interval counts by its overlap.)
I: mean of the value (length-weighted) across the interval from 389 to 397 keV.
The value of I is 47.7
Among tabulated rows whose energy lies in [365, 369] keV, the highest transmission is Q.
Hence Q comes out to 41.2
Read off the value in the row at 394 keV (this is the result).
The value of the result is 46.8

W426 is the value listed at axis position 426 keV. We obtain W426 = 46.1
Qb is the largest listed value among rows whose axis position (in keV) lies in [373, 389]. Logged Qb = 48.5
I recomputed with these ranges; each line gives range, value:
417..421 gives 45.4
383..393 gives 46.6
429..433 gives 49.5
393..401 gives 45.5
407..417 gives 49.1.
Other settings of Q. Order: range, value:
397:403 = 54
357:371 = 45.7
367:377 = 46.4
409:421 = 50.7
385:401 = 51.5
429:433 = 49.6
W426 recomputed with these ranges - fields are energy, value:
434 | 46.3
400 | 44.7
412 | 49.7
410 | 50.7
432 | 49.6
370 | 40.4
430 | 49.4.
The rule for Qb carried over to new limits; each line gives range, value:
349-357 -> 65.3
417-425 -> 47.5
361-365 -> 38.3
